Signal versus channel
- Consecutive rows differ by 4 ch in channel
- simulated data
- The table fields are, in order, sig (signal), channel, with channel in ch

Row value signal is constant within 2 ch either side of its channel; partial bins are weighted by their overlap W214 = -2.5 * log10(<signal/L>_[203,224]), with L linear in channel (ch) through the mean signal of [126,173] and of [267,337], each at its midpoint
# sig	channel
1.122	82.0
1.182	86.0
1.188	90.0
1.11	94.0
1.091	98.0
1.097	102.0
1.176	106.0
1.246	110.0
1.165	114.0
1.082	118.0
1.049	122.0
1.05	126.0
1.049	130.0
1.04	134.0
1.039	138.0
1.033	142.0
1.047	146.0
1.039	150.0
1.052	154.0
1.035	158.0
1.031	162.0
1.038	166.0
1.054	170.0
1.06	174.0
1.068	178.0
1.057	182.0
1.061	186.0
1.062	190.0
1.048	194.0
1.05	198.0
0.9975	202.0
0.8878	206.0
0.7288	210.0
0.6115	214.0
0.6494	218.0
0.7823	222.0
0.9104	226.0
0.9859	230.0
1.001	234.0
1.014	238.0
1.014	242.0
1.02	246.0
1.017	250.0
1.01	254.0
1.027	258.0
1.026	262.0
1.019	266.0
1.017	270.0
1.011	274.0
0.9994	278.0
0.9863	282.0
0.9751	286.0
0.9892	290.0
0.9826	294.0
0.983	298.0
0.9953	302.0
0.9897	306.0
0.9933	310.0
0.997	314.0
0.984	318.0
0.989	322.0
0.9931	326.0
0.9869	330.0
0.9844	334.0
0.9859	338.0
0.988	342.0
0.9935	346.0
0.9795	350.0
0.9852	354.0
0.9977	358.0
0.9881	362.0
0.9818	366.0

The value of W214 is 0.34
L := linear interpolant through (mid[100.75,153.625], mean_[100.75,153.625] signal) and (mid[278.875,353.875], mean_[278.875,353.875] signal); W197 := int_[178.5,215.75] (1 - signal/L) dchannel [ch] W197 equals 3.5 ch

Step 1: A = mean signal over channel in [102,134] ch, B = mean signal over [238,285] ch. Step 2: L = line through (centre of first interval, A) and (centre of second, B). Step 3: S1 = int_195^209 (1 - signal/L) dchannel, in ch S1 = 1.2 ch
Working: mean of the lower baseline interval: 1.11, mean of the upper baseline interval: 1.01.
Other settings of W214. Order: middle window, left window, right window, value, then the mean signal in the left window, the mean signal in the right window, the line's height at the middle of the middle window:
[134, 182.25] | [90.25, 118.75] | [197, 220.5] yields -0.08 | 1.14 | 0.81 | 0.972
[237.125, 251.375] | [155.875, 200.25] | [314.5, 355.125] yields 0.01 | 1.05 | 0.987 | 1.02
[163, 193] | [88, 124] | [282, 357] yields 0.03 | 1.13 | 0.988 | 1.08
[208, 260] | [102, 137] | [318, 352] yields 0.15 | 1.1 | 0.987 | 1.04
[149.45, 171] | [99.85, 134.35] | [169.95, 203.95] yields 0.03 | 1.11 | 1.05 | 1.07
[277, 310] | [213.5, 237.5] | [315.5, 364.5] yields -0.06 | 0.849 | 0.988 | 0.931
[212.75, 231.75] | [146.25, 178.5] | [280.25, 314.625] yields 0.27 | 1.05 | 0.988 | 1.02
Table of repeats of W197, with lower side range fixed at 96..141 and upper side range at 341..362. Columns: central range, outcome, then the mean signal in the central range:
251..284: 0.5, 1.01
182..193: 0.1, 1.06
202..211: 1.7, 0.859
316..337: 0.3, 0.987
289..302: 0.4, 0.986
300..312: 0.2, 0.993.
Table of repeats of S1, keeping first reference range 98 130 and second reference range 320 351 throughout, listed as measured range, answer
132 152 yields 1.11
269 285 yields 0.33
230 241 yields 0.44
